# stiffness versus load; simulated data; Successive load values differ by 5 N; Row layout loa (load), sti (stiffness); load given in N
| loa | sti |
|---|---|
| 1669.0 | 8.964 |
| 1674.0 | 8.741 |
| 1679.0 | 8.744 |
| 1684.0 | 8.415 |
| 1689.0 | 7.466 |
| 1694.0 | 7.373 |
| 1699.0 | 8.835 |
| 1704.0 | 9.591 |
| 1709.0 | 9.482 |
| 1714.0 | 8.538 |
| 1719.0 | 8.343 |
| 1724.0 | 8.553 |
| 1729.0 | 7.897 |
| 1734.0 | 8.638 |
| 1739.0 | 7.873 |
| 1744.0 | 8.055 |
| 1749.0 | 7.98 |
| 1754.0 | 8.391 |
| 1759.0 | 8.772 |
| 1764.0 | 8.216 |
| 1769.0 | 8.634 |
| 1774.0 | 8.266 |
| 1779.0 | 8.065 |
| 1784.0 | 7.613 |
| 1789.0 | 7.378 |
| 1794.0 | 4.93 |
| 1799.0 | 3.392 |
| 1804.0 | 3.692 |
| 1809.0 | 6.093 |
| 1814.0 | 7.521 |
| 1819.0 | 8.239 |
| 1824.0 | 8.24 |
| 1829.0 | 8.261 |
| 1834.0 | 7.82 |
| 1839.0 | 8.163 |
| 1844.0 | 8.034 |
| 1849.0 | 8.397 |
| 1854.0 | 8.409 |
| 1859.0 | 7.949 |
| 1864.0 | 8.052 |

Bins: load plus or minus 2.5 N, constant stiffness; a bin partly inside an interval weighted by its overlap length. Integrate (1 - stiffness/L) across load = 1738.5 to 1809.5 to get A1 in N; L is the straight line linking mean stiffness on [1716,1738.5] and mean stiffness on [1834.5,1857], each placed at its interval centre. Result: 9.5 N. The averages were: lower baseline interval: 8.32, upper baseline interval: 8.21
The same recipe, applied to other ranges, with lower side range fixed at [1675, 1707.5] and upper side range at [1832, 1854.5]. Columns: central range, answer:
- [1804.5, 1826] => 2.8 N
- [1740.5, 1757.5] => 0.4 N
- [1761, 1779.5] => -0.1 N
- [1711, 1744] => 0.3 N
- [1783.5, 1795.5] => 2.4 N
